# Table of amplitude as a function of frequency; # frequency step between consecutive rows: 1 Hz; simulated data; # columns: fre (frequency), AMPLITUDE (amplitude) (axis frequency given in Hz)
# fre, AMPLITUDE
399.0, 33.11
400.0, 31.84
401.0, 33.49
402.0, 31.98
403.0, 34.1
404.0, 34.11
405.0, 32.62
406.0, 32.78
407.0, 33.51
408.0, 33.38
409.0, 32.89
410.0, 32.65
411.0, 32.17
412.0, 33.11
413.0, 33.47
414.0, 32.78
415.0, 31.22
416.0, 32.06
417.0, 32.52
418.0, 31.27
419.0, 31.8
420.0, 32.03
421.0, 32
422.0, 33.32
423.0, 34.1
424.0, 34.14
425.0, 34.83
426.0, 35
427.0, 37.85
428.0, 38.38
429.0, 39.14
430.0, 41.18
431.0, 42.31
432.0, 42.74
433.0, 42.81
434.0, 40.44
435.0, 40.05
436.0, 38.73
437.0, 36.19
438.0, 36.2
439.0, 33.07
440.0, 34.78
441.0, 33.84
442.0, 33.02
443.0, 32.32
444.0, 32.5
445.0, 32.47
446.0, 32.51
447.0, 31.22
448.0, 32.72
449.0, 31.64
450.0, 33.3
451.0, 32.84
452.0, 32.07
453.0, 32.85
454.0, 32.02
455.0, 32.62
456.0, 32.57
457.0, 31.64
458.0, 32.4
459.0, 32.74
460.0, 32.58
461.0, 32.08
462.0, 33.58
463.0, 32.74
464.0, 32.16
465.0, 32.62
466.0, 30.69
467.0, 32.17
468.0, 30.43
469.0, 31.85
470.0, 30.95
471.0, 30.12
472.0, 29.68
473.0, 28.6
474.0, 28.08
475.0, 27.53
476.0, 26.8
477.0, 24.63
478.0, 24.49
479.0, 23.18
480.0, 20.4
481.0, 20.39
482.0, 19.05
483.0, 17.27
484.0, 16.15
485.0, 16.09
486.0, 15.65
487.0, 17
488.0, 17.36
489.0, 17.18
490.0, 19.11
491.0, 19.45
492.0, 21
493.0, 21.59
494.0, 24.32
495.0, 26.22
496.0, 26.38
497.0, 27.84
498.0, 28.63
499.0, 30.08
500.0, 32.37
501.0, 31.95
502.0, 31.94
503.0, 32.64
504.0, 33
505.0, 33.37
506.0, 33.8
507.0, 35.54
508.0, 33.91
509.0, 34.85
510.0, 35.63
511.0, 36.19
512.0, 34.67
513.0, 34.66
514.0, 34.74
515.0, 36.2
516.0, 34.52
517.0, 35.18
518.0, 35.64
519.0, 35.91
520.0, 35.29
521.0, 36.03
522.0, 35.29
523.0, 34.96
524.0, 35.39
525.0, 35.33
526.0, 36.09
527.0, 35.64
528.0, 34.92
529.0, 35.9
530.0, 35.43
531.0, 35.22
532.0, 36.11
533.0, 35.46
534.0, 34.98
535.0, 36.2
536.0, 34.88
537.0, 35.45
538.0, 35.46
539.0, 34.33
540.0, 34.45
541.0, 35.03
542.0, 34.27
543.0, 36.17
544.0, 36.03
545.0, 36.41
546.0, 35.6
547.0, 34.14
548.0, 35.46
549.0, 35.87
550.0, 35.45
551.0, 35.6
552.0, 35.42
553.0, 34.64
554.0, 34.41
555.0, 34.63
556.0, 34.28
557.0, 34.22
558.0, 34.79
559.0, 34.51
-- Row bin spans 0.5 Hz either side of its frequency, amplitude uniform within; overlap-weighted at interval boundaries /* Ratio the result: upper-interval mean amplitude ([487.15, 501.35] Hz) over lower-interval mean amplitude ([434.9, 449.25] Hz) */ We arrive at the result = 0.7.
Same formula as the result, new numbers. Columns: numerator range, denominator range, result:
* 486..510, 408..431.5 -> 0.80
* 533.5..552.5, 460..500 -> 1.39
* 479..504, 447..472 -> 0.72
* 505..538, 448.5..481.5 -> 1.17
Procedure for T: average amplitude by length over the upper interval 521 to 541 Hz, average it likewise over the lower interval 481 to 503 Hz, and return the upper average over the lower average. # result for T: 1.55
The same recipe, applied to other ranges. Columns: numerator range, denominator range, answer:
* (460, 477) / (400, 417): 0.93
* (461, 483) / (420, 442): 0.76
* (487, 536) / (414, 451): 0.91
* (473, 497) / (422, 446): 0.59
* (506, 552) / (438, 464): 1.08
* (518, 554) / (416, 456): 1.01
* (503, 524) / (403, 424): 1.07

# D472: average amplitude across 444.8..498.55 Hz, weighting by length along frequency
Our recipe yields 27.2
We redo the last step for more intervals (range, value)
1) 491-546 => 33.5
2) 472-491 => 21.2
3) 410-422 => 32.3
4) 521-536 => 35.5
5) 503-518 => 34.7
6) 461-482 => 28.4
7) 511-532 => 35.4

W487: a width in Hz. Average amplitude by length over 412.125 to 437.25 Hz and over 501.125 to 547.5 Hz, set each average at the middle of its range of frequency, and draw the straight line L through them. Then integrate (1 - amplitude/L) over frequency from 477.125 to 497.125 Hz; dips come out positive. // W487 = 8.4 Hz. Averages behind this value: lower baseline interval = 36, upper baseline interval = 35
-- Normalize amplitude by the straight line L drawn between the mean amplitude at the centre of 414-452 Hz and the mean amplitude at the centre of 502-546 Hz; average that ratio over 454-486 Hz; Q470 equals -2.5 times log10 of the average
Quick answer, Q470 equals 0.250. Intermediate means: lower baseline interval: 35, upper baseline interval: 35.1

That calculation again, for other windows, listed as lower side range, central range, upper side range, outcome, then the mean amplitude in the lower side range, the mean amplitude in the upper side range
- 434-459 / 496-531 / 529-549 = 0.02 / 33.6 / 35.3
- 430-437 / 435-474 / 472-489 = -0.03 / 40.8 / 21.5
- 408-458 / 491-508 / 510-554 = 0.20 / 34.4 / 35.4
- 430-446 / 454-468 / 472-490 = -0.14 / 36.8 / 21.3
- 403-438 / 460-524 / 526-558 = 0.22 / 35.2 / 35.2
